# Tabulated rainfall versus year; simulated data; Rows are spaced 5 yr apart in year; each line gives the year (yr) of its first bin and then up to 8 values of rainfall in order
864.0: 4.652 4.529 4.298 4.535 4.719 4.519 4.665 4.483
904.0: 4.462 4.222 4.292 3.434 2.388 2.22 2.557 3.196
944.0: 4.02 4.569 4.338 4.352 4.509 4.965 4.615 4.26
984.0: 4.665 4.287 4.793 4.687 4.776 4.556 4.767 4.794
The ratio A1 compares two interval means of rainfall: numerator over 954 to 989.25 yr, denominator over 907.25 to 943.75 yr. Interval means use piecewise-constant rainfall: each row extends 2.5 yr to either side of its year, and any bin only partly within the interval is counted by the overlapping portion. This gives 1.41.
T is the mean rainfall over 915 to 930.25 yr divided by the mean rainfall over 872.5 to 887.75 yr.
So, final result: 0.6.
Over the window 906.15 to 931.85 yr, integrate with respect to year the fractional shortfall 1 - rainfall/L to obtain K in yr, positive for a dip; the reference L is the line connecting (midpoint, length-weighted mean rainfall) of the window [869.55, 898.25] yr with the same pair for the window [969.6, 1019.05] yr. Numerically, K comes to 7.04 yr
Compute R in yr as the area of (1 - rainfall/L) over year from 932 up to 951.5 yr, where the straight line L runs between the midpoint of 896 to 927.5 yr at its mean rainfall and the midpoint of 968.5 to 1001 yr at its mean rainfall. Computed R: 2.6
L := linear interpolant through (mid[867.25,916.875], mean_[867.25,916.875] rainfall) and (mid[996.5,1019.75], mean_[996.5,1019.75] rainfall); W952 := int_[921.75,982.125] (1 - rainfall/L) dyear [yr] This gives 9.9 yr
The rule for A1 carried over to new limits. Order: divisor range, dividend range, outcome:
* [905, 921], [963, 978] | 1.15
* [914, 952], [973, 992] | 1.36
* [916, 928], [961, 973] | 1.63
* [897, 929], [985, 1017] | 1.24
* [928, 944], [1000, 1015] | 1.61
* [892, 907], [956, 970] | 1.01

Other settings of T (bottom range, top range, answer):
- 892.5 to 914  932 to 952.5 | 0.82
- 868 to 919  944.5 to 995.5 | 1.02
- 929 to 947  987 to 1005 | 1.47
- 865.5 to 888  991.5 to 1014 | 1.04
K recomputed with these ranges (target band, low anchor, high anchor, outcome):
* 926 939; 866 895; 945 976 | 5.7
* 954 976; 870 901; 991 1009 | 0.4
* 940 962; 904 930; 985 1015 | -1.6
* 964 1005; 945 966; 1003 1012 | -0.7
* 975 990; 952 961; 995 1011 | 0.3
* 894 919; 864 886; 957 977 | 1.4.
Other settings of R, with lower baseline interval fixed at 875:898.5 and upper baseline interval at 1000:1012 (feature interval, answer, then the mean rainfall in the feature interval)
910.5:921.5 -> 1.7 yr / 3.9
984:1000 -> 0.2 yr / 4.59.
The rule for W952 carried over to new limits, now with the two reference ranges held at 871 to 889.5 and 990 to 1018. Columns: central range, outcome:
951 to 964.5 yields 0.7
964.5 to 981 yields 0.1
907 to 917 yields 0.8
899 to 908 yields 0.2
